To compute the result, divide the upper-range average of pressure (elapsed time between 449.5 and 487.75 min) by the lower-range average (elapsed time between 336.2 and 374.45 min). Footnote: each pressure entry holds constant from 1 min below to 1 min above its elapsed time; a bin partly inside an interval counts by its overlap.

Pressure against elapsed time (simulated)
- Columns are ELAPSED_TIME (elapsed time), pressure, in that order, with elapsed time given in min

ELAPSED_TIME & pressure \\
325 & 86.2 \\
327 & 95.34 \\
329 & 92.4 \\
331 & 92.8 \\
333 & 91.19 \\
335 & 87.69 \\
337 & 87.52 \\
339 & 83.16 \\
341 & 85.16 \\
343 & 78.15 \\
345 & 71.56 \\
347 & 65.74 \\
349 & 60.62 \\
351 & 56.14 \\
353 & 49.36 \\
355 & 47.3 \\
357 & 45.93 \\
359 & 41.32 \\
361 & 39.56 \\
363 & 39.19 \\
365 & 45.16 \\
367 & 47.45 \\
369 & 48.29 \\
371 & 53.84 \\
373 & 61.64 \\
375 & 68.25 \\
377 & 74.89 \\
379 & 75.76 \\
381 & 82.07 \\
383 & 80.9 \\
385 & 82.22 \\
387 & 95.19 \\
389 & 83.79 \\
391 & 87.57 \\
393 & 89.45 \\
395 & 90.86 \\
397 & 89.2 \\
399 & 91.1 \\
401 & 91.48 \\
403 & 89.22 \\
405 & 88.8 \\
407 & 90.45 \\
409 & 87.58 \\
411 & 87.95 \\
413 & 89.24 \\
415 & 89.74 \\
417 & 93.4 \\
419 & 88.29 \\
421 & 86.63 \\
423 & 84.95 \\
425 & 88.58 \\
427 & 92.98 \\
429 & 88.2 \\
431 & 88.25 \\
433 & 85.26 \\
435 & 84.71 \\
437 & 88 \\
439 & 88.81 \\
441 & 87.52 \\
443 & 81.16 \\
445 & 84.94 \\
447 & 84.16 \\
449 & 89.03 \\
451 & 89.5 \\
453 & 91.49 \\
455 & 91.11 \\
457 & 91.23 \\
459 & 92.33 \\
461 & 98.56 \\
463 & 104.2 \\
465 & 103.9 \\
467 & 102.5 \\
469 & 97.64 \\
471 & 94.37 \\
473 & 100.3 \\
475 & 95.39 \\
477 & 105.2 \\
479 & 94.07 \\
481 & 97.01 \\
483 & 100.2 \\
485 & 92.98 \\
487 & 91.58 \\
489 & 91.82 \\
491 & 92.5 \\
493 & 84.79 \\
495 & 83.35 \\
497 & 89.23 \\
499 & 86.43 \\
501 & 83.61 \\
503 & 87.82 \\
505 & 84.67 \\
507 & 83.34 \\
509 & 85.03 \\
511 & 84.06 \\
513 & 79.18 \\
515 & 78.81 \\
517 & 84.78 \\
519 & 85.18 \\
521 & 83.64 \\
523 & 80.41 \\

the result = 1.66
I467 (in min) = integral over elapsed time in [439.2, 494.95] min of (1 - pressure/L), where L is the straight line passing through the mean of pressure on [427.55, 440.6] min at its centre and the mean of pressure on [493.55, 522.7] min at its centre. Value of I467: -4.87 min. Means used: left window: 87.4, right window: 84.1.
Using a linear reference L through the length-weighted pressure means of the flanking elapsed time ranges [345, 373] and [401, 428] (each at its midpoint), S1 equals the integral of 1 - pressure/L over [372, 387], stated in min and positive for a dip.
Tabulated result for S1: -2.65 min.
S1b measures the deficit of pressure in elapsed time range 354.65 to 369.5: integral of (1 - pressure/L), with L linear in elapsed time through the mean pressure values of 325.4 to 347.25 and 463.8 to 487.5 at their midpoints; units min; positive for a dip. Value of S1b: 7.4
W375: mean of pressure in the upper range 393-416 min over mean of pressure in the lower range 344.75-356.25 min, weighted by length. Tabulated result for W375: 1.6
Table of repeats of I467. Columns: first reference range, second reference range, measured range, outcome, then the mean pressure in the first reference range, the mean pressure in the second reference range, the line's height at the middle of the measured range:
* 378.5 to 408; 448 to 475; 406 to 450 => 1.9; 87.4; 95.8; 91.7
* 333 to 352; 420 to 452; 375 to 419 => -2.3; 75.9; 87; 82.4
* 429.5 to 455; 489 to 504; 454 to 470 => -1.9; 87.1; 87.2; 87.1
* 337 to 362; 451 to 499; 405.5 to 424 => -2.3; 61.4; 94.7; 78.7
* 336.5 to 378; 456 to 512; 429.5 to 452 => -1.4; 59.2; 92.8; 81.3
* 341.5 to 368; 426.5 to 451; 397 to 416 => -4.0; 53.5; 86.9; 74.1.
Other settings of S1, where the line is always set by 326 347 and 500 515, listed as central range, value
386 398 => -0.6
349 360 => 4.7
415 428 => -0.7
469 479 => -1.7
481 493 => -1.4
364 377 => 4.5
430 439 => -0.3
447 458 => -0.7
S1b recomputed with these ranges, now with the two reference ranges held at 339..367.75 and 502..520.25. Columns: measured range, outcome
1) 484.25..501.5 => -1.74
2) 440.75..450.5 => -1.77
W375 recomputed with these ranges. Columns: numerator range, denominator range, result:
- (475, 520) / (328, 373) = 1.38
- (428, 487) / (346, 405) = 1.36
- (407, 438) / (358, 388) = 1.42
